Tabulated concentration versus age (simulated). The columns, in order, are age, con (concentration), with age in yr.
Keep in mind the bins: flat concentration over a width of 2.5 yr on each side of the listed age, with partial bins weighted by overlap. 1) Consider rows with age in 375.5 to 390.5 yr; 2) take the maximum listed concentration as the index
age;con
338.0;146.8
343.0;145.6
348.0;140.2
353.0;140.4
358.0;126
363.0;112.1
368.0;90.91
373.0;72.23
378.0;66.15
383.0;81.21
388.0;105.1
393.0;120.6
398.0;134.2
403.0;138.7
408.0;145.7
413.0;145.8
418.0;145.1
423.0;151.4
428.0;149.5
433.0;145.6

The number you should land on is 105.1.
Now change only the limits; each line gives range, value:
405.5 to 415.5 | 145.8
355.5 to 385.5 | 126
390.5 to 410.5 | 145.7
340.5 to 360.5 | 145.6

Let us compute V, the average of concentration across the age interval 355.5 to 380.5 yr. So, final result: 93.5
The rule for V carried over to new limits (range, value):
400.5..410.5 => 142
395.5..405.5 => 136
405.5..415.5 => 146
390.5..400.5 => 127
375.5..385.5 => 73.7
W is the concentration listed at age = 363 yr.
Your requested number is 112.1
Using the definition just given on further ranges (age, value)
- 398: 134.2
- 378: 66.15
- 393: 120.6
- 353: 140.4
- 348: 140.2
